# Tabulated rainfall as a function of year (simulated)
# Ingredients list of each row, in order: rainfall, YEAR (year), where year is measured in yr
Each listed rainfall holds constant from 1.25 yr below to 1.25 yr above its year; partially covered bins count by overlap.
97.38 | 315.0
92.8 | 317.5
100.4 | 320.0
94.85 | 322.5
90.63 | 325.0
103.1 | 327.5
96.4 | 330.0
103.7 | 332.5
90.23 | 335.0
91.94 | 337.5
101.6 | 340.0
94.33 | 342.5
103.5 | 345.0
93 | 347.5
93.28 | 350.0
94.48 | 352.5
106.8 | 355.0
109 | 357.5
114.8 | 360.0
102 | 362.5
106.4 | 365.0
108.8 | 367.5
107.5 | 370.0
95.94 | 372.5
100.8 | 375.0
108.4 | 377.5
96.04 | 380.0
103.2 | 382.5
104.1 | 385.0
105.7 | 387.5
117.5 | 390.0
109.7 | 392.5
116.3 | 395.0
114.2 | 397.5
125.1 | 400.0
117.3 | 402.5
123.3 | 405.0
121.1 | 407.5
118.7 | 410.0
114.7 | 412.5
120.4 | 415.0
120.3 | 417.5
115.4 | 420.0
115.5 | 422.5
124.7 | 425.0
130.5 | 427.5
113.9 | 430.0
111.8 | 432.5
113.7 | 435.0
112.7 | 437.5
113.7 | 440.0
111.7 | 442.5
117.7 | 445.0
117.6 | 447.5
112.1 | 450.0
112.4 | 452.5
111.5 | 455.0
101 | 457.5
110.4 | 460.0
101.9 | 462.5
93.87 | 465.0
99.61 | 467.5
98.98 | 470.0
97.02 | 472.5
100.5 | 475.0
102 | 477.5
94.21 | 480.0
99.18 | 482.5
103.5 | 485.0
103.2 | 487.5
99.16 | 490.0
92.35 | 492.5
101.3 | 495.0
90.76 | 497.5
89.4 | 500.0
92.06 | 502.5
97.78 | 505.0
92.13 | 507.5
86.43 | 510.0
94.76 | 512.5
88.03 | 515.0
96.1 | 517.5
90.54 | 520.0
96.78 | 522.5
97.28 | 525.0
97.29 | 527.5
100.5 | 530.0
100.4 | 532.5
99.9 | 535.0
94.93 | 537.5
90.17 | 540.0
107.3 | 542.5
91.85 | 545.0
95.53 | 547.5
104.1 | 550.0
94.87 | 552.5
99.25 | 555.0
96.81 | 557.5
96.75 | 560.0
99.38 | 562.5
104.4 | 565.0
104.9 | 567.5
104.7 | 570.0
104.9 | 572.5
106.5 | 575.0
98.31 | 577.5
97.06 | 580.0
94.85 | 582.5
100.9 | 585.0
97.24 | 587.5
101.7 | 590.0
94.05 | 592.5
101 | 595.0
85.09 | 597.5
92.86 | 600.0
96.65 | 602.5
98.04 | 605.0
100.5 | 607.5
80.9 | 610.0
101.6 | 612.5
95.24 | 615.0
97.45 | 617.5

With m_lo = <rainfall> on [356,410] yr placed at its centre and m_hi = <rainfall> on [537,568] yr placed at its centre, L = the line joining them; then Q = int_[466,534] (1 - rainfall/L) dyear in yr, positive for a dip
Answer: 3.8 yr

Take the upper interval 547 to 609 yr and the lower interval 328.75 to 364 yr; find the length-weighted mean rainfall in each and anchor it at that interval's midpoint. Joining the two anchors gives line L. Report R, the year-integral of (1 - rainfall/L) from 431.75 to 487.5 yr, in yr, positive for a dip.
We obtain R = -3.85 yr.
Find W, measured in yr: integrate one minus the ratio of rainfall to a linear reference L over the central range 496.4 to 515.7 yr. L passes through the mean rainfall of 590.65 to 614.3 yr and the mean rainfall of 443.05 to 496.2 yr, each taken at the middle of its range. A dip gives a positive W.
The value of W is 1.8 yr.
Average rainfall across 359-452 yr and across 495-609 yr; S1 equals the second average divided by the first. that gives 0.86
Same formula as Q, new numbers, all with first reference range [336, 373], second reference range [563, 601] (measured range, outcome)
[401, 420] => -3.4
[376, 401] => -2.1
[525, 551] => 0.4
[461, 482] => 0.4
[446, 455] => -1.2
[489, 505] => 0.9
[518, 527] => 0.4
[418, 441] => -3.7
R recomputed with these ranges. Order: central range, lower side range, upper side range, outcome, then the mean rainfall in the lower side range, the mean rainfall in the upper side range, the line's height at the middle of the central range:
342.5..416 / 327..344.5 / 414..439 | -0.8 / 97.3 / 118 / 107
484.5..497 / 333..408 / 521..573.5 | 0.3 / 106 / 99.1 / 101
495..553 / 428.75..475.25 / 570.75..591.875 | 4.7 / 108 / 100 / 104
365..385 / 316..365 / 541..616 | -0.9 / 99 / 98.2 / 98.9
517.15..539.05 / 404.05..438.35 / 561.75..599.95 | 1.8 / 118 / 99.5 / 106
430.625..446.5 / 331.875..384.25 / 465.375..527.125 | -2.5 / 101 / 96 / 98.2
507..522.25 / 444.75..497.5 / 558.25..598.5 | 1.5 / 103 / 99.5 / 101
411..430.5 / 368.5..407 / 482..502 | -2.5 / 110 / 97.1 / 106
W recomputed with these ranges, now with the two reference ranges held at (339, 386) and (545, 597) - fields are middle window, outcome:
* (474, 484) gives 0.2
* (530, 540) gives 0.2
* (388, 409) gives -3.3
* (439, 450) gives -1.5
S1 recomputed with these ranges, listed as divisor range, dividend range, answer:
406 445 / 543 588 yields 0.85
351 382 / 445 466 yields 1.04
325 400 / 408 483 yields 1.07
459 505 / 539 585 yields 1.01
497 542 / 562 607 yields 1.05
